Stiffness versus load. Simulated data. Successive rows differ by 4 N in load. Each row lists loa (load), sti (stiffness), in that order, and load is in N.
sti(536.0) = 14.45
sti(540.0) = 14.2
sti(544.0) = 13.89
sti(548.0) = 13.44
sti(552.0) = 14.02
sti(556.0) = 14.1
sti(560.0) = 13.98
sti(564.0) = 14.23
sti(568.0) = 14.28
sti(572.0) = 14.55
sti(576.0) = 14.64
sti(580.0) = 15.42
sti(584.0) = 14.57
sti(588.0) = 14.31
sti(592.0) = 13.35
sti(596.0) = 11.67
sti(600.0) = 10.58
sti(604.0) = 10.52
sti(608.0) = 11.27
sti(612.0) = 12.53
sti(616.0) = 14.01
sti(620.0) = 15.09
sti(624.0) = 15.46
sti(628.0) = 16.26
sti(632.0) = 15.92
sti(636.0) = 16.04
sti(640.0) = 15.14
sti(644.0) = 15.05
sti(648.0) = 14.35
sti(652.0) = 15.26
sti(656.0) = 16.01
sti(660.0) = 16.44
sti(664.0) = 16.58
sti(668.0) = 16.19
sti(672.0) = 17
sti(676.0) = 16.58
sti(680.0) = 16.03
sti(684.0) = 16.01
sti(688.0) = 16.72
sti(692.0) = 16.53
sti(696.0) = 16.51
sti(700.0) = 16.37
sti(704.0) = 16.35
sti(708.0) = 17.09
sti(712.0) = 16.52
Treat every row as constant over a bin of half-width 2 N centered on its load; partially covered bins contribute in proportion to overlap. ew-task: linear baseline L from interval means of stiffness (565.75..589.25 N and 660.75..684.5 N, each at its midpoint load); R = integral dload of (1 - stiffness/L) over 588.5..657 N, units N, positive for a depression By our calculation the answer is 6.7 N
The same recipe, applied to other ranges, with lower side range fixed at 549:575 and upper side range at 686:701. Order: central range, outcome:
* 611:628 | 0.7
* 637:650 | 0.6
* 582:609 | 4.4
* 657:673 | -0.5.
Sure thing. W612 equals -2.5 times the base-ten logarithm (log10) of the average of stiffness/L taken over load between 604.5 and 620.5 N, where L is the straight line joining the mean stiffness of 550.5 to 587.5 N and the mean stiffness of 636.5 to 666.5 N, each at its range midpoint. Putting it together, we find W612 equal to 0.18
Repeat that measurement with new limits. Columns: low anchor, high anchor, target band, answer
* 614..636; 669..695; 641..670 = 0.021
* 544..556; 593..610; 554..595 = -0.143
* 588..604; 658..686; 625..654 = -0.069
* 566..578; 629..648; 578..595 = 0.033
